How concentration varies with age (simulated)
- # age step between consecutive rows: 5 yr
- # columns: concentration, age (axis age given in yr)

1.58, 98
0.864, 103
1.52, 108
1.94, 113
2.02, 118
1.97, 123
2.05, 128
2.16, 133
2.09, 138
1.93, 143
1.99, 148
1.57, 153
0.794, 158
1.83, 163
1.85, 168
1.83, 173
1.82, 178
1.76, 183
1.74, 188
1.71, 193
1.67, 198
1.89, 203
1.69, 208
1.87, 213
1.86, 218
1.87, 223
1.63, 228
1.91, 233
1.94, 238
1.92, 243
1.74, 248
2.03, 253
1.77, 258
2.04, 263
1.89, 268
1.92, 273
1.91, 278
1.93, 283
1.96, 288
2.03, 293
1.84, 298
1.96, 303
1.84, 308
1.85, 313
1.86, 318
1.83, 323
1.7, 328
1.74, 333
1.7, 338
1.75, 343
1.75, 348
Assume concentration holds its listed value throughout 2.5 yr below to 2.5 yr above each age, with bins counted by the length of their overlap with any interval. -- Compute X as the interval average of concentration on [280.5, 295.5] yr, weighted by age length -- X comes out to 1.97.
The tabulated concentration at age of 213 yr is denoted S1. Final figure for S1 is 1.87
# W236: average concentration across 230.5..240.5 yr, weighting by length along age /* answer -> 1.93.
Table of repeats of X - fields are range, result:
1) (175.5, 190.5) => 1.77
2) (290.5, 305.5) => 1.94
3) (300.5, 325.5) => 1.87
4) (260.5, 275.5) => 1.95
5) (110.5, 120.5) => 1.98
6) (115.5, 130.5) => 2.01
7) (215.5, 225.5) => 1.87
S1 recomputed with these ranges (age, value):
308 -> 1.84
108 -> 1.52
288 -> 1.96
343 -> 1.75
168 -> 1.85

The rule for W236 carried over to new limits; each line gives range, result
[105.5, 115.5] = 1.73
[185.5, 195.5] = 1.73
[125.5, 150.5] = 2.04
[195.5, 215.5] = 1.78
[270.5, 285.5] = 1.92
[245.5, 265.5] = 1.89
